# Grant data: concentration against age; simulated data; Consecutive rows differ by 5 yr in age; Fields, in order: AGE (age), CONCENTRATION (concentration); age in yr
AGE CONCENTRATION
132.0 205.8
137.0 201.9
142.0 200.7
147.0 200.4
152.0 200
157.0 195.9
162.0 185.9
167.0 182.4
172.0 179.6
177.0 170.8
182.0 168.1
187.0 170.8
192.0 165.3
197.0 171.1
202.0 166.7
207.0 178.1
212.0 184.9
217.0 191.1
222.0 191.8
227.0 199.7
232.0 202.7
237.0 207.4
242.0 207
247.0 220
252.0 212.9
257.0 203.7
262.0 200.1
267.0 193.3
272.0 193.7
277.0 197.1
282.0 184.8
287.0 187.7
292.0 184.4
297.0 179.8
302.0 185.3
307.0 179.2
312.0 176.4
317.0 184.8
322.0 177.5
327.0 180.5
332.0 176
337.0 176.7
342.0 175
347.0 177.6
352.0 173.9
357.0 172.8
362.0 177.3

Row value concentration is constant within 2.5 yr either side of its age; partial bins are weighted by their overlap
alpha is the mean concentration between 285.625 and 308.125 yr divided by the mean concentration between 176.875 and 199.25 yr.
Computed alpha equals 1.08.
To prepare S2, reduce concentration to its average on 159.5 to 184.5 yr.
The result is 177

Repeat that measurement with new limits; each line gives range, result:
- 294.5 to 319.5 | 181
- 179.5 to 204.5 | 168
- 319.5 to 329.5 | 179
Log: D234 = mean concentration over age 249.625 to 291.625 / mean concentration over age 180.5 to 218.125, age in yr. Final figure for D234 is 1.13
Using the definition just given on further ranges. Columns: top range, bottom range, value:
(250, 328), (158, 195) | 1.08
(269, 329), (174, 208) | 1.09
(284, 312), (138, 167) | 0.93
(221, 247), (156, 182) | 1.13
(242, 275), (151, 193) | 1.14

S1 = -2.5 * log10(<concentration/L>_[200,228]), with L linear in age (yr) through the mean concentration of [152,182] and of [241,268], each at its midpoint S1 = 0.06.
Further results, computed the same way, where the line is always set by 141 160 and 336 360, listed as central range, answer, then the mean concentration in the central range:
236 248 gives -0.13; 211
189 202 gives 0.15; 168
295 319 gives -0.01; 181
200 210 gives 0.11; 173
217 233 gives -0.04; 197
